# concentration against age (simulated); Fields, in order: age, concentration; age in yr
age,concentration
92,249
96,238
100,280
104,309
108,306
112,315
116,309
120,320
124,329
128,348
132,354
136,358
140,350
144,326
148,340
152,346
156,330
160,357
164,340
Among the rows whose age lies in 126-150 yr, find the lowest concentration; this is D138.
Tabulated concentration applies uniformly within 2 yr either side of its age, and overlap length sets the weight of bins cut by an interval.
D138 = 326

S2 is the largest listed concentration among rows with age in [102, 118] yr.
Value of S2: 315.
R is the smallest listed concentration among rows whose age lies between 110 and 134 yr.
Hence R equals 309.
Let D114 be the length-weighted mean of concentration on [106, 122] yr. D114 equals 312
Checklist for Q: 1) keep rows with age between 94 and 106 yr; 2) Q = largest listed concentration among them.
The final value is 309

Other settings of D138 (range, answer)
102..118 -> 306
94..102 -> 238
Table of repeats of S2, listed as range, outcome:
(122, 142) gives 358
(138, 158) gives 350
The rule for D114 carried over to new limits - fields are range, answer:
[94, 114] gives 290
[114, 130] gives 326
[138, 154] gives 340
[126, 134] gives 351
